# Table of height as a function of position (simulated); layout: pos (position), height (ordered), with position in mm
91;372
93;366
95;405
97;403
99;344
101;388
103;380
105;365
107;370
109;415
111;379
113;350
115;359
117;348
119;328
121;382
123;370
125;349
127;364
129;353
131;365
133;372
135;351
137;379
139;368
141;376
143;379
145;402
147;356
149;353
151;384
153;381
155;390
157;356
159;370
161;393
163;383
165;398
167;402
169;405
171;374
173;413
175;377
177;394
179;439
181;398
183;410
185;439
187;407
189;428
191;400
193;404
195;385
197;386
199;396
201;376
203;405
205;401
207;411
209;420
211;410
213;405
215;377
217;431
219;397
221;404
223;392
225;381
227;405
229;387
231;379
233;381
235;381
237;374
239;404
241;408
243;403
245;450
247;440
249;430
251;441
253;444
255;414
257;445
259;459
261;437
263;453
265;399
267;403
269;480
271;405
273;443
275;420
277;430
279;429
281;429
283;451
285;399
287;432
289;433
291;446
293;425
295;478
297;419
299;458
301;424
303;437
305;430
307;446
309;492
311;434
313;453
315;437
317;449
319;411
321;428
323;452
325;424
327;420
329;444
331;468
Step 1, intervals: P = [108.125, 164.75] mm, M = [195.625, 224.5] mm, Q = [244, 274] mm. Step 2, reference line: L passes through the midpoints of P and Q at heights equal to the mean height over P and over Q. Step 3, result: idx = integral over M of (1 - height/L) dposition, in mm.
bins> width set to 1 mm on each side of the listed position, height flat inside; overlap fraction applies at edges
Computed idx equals 0.7 mm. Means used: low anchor 370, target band 400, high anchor 436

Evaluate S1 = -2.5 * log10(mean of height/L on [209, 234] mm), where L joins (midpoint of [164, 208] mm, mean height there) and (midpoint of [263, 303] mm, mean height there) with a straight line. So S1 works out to 0.04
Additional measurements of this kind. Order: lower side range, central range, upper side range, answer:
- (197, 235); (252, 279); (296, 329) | -0.04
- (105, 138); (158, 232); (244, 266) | 0.01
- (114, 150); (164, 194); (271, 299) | -0.06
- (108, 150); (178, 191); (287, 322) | -0.08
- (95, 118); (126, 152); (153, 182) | 0.04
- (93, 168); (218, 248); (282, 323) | 0.04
